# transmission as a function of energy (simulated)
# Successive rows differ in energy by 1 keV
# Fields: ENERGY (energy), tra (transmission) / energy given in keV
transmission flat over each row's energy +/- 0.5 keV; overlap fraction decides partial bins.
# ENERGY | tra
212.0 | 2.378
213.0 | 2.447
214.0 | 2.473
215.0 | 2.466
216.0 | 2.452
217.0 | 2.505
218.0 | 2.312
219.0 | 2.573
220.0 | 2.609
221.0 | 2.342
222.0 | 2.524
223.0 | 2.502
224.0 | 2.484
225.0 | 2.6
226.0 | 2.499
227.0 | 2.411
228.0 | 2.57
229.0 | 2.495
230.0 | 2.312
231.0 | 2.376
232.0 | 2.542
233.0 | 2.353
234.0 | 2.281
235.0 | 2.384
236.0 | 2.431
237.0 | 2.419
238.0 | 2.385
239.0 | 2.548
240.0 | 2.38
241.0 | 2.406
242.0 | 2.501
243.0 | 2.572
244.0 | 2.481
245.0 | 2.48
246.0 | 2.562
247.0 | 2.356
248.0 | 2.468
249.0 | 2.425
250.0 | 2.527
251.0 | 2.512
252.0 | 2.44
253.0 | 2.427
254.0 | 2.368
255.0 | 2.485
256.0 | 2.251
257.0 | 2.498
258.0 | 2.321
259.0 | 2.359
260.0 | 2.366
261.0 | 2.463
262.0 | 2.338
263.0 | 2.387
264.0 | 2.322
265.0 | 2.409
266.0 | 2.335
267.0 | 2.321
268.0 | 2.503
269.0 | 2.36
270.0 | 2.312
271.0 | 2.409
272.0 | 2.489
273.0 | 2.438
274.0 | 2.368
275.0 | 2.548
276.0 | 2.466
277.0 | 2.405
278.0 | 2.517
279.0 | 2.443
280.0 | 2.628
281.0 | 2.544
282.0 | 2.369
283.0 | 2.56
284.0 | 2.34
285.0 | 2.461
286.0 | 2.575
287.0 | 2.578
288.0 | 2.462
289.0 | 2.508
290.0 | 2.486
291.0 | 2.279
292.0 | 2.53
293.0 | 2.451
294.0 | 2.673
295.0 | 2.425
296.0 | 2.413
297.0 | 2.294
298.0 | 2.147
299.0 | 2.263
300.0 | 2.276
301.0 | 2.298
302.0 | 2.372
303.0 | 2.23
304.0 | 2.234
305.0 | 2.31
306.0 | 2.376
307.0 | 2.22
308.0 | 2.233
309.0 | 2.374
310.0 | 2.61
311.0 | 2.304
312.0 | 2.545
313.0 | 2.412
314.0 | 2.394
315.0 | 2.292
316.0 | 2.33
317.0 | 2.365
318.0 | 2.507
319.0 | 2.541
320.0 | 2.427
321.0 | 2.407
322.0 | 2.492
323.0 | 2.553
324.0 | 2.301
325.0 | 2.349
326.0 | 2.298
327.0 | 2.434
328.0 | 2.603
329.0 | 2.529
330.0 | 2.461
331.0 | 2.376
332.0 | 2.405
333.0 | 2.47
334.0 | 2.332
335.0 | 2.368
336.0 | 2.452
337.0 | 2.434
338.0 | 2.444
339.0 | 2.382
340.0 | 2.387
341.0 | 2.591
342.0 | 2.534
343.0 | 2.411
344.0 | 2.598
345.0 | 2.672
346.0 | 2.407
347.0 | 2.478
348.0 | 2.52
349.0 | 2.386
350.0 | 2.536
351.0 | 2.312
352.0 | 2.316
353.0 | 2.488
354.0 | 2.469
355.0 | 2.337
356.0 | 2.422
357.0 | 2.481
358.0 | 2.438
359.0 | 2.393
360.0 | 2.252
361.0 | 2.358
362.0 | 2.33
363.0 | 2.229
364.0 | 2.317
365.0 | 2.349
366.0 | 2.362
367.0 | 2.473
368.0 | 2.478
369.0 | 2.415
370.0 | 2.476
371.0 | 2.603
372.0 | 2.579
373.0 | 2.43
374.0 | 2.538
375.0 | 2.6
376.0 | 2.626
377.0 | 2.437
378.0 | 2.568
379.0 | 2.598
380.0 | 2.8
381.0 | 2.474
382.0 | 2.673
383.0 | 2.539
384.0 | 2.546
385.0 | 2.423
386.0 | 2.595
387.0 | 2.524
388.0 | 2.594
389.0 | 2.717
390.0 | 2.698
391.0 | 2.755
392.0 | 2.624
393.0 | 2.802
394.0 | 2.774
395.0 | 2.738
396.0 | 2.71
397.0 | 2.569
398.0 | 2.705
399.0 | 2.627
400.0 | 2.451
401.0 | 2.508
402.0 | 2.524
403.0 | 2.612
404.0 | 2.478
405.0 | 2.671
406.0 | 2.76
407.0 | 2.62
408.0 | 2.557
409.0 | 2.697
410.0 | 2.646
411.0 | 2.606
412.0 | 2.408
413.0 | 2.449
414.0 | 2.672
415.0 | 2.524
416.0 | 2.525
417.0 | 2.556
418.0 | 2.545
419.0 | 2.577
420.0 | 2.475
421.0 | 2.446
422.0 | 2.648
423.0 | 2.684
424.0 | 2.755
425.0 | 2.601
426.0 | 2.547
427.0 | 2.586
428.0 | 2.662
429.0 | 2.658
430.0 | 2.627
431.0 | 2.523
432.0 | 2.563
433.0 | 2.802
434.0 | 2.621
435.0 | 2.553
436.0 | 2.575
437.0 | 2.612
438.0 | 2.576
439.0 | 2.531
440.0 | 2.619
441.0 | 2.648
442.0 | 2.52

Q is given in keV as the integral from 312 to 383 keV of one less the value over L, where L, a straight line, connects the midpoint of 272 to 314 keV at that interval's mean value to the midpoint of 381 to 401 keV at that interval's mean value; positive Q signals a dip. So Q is 2.3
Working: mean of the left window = 2.41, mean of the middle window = 2.45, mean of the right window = 2.63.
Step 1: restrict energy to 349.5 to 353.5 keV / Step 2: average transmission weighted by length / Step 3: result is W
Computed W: 2.41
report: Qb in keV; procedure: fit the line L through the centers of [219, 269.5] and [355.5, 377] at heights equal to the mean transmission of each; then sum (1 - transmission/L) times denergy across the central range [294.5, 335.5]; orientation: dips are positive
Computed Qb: 0.9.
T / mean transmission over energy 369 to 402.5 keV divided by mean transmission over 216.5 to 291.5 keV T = 1.1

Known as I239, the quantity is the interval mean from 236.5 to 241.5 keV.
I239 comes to 2.43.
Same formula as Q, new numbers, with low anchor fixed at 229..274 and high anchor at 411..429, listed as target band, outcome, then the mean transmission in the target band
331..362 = 0.88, 2.43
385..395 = -0.48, 2.67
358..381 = 0.56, 2.46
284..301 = 0.24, 2.42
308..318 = 0.30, 2.4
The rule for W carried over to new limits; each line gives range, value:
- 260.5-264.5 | 2.38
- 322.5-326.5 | 2.38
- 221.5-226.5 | 2.52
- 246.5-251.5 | 2.46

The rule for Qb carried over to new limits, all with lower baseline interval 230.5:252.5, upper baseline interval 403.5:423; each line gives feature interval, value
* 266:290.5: 0.1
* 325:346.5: 0.5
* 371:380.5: -0.1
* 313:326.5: 0.5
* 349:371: 1.2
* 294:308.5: 1.1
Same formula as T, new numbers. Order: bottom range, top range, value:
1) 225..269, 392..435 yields 1.07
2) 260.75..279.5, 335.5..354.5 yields 1.02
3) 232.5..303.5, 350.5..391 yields 1.03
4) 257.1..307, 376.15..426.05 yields 1.08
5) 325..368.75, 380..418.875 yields 1.07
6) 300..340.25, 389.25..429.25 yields 1.09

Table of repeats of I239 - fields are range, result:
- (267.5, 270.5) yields 2.39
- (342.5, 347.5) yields 2.51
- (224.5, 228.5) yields 2.52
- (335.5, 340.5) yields 2.42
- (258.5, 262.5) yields 2.38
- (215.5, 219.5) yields 2.46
